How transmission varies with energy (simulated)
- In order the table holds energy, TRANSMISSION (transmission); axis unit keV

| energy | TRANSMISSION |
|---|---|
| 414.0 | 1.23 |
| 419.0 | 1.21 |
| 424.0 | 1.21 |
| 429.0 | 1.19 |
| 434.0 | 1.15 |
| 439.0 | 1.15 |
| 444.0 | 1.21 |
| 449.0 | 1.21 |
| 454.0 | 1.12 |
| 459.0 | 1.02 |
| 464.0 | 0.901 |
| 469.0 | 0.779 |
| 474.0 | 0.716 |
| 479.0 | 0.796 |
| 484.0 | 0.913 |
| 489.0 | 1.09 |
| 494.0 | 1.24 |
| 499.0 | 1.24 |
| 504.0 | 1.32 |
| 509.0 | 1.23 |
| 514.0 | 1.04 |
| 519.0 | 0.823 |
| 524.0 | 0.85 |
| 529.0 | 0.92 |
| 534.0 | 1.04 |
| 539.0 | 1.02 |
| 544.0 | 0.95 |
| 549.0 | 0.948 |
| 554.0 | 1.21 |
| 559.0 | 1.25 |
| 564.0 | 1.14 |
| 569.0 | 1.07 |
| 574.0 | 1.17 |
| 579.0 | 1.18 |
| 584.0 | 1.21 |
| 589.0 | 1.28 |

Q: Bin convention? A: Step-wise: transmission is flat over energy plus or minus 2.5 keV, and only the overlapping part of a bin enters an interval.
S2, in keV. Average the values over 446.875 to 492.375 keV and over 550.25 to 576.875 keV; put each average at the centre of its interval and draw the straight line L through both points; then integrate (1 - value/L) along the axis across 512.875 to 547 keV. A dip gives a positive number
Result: 4.4 keV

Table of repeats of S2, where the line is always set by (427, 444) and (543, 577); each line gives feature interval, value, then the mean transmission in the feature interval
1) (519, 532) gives 2.88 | 0.879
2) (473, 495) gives 3.83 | 0.947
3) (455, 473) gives 3.95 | 0.903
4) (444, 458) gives 0.06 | 1.16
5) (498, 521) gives 0.13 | 1.13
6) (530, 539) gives 0.88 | 1.01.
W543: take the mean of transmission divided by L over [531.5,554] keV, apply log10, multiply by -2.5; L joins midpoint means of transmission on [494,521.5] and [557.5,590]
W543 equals 0.15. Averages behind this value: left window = 1.14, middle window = 1.01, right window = 1.18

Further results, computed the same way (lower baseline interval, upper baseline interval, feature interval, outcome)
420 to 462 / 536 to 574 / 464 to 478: 0.41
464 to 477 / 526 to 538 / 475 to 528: -0.18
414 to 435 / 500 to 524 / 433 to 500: 0.11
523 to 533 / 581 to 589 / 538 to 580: -0.02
